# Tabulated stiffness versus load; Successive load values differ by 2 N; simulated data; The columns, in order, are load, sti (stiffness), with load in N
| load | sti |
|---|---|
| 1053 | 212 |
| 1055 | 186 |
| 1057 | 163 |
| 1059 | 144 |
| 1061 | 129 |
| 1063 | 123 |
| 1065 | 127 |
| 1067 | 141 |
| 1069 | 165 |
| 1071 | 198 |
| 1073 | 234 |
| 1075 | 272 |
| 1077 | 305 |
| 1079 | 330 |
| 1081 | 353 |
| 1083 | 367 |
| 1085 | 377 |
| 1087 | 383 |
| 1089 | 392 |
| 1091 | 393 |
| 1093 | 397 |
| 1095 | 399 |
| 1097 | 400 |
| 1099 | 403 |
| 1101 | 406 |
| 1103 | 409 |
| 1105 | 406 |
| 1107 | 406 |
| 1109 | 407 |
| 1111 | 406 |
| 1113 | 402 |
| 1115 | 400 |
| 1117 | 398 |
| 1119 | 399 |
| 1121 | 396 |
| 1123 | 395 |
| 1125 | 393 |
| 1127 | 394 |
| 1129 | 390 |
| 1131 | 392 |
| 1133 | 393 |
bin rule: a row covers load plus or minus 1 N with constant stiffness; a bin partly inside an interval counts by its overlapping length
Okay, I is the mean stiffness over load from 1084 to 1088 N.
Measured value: 380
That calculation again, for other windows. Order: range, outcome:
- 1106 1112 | 406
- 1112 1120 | 400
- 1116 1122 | 398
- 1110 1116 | 403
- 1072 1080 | 285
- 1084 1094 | 388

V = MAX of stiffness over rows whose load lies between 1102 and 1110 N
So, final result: 409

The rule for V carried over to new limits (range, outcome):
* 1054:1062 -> 186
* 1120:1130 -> 396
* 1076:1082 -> 353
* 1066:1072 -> 198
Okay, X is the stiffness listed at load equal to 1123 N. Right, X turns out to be 395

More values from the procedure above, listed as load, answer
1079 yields 330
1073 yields 234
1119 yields 399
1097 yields 400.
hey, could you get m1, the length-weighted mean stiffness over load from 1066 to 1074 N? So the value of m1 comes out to 184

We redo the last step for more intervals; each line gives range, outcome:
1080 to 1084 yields 360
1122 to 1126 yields 394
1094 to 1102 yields 402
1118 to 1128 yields 395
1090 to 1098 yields 397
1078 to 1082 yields 342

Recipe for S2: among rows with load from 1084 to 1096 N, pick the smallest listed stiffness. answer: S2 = 377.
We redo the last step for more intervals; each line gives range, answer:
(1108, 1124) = 395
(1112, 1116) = 400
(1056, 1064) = 123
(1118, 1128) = 393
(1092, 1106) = 397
